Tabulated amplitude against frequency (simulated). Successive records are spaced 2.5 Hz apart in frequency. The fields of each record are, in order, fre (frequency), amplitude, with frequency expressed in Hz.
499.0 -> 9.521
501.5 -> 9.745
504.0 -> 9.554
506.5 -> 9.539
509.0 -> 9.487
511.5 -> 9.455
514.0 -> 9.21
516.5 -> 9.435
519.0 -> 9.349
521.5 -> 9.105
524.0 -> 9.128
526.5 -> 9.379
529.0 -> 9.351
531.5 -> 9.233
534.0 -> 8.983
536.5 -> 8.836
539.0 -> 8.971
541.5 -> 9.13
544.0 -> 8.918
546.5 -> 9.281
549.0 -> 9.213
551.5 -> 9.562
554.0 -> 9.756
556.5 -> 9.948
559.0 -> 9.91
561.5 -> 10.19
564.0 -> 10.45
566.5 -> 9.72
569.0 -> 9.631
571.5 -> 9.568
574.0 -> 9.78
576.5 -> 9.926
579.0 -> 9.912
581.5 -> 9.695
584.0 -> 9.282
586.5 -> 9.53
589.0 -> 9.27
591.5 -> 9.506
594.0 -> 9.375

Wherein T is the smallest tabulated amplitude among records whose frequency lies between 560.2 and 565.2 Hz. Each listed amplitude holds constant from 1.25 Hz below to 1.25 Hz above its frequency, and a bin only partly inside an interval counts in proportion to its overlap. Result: 10.19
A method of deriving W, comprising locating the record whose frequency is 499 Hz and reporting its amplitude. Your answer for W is 9.521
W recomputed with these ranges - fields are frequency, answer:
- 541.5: 9.13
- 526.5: 9.379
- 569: 9.631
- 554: 9.756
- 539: 8.971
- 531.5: 9.233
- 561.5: 10.19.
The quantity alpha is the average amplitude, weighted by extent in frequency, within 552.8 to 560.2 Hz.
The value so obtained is 9.87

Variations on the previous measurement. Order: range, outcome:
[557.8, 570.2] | 9.98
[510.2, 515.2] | 9.34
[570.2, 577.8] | 9.76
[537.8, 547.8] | 9.08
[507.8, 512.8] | 9.47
